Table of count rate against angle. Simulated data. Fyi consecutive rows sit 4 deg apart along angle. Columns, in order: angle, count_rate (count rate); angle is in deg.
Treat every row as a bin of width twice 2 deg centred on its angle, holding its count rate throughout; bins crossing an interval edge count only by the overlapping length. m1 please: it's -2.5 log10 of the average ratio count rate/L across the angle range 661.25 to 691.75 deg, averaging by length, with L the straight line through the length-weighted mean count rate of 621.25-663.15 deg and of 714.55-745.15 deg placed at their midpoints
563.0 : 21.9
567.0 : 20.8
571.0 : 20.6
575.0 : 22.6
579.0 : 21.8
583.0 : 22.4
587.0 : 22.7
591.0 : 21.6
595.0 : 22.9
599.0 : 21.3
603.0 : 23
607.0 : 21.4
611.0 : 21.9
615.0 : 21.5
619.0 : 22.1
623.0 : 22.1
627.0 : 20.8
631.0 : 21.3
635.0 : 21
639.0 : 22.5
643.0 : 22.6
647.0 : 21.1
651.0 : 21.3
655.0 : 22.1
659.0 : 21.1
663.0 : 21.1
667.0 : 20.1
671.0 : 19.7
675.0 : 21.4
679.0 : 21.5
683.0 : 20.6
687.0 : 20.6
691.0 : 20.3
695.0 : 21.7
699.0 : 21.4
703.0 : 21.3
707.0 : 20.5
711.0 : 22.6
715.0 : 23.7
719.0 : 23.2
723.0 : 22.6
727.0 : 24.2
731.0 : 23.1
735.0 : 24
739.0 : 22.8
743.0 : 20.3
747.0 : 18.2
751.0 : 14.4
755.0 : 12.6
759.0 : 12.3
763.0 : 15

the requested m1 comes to 0.07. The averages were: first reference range 21.6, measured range 20.7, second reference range 22.9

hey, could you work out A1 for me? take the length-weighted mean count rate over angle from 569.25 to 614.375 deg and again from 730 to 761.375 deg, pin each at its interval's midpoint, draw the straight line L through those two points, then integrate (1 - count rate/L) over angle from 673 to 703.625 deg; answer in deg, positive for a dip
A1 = -2.2 deg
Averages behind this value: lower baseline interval 22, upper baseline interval 18.3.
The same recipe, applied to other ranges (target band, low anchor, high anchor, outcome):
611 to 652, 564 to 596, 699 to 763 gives -0.6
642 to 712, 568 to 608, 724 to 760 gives -2.2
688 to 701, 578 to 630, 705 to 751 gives 0.5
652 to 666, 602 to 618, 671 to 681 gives 0.0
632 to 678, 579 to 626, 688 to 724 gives 1.4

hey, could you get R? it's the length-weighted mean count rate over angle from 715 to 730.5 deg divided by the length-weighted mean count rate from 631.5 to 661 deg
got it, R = 1.08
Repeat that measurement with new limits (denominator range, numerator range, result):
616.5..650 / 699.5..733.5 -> 1.04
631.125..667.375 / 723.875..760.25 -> 0.90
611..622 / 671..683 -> 0.96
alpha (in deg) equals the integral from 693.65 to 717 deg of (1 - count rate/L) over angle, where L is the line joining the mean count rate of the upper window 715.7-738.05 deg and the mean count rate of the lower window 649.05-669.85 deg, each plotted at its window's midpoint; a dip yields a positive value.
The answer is 0.8 deg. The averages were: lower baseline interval 21.1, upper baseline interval 23.4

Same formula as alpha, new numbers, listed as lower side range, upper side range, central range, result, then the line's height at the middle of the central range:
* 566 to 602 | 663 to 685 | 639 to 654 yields -0.52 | 21.1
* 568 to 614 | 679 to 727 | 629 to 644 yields 0.07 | 21.9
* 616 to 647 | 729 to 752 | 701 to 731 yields -2.39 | 21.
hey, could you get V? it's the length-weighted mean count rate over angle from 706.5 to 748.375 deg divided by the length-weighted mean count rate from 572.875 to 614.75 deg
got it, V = 1.0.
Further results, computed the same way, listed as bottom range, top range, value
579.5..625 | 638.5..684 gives 0.96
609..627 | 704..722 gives 1.03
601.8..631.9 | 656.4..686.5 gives 0.96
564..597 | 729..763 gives 0.83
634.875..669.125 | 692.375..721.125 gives 1.03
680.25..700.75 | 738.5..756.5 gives 0.83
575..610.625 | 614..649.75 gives 0.98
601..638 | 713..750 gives 1.02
